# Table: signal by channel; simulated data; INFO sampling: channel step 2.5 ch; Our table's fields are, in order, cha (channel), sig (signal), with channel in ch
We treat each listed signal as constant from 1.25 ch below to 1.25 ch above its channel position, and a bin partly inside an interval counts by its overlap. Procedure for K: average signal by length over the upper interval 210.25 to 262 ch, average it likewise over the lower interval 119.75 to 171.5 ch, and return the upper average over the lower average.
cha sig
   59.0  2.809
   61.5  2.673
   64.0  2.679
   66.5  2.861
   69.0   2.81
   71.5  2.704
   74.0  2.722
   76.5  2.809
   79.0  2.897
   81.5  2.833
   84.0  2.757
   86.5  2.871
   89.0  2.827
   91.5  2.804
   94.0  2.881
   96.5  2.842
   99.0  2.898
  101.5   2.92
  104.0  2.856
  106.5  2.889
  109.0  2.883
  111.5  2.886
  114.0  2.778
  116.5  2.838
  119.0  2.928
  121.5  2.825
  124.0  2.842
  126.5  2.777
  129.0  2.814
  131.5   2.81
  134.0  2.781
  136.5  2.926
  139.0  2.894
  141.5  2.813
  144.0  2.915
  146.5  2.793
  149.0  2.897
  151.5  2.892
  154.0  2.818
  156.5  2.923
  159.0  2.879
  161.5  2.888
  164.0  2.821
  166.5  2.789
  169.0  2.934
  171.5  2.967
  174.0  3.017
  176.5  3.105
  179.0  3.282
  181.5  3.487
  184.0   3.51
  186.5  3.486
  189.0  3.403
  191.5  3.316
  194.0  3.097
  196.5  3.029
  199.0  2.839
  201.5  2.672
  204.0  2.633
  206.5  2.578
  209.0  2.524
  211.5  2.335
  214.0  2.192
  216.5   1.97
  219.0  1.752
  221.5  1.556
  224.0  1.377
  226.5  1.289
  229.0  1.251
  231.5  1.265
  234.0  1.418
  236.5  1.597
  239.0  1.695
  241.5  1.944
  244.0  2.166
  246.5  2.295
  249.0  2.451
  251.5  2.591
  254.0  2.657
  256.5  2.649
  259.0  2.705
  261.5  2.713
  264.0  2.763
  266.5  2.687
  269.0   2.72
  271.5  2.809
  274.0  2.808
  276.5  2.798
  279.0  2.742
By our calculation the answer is 0.69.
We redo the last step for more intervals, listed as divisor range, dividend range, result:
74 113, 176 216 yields 1.03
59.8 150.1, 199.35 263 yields 0.74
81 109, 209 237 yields 0.59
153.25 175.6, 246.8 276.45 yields 0.92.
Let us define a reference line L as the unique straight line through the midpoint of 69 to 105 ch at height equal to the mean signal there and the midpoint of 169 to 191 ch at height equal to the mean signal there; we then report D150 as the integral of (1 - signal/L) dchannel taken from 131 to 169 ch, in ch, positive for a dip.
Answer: 3.2 ch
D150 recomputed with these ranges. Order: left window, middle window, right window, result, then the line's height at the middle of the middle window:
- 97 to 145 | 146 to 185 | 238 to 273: -3.8 ch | 2.74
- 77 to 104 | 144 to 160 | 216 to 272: -2.0 ch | 2.55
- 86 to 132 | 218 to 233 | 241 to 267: 6.8 ch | 2.59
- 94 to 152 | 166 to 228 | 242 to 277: 1.2 ch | 2.72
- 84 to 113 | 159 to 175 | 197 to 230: -3.3 ch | 2.41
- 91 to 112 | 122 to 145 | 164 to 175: 0.4 ch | 2.89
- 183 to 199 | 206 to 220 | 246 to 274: 3.9 ch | 3.07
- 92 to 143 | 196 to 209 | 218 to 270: -2.1 ch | 2.33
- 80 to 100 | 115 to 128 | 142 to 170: 0.1 ch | 2.85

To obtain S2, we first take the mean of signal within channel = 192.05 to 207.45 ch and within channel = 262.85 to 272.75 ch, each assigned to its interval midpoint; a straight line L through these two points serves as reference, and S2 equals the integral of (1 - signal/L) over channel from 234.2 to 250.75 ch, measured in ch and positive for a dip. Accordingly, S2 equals 4.6 ch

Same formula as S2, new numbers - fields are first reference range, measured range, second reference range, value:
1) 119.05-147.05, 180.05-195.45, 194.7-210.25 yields -3.5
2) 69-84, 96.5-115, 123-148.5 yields -0.4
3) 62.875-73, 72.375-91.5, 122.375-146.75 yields -0.2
